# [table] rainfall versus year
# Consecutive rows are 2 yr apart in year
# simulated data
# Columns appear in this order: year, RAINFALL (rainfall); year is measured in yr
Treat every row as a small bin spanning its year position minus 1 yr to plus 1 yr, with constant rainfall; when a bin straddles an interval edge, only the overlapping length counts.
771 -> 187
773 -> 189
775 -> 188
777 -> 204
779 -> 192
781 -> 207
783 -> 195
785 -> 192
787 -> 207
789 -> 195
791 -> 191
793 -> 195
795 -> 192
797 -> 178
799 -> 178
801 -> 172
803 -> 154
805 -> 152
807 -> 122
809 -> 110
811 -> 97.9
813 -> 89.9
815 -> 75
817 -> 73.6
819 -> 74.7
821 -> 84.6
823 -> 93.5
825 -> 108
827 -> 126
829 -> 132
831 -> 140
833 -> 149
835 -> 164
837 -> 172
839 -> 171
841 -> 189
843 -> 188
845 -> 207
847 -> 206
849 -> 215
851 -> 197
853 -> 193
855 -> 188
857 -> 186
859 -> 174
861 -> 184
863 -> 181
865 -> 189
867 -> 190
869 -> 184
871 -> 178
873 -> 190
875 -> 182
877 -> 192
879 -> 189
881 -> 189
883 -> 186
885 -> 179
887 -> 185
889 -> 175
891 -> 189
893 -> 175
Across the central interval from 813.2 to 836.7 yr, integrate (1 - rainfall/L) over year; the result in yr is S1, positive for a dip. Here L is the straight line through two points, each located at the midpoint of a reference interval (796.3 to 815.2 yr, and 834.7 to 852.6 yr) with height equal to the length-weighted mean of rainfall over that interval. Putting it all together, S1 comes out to 7.6 yr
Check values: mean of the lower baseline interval 135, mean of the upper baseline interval 191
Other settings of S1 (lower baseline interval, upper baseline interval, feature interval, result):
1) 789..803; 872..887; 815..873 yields 7.6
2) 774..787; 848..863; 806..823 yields 9.0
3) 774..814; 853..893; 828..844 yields 1.4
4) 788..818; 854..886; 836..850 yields -1.9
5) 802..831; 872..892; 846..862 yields -4.3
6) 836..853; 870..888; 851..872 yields 0.5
